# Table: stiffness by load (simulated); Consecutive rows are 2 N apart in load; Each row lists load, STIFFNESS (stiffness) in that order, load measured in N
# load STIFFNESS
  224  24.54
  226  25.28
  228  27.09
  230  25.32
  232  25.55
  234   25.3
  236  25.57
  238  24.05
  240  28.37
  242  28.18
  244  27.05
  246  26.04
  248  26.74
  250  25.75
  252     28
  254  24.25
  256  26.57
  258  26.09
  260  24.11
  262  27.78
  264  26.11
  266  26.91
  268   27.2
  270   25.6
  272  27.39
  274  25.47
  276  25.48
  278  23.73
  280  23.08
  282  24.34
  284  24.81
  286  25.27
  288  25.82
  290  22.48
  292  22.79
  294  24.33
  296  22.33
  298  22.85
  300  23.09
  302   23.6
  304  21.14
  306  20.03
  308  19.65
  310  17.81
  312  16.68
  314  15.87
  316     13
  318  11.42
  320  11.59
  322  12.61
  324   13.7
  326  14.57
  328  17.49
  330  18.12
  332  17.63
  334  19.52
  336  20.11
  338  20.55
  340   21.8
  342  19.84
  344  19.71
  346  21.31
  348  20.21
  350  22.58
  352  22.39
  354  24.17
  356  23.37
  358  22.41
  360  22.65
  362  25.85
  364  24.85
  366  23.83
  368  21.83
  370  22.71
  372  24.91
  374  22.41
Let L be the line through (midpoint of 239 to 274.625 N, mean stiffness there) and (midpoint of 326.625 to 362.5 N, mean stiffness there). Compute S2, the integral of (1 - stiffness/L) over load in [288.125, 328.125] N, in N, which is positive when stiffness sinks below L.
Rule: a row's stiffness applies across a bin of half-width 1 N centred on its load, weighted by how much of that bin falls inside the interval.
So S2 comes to 8.3 N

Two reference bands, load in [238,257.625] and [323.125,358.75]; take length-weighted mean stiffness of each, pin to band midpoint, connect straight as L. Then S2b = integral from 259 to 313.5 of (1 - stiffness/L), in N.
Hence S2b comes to 0.7 N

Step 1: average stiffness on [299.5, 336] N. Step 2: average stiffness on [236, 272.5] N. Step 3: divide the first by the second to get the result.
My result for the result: 0.6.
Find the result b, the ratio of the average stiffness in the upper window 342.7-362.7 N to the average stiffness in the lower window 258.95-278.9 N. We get 0.86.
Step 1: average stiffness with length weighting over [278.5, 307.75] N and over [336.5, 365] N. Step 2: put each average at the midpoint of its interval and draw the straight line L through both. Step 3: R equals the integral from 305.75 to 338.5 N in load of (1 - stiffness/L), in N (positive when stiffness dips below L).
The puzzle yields 9.2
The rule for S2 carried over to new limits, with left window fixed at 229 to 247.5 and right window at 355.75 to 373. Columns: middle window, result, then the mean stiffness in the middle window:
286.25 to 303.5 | 1.1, 23.4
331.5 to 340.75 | 1.6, 20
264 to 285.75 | 0.0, 25.4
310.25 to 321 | 4.6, 14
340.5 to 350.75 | 1.4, 20.7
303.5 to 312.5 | 2.1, 19.1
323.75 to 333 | 3.0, 16.5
